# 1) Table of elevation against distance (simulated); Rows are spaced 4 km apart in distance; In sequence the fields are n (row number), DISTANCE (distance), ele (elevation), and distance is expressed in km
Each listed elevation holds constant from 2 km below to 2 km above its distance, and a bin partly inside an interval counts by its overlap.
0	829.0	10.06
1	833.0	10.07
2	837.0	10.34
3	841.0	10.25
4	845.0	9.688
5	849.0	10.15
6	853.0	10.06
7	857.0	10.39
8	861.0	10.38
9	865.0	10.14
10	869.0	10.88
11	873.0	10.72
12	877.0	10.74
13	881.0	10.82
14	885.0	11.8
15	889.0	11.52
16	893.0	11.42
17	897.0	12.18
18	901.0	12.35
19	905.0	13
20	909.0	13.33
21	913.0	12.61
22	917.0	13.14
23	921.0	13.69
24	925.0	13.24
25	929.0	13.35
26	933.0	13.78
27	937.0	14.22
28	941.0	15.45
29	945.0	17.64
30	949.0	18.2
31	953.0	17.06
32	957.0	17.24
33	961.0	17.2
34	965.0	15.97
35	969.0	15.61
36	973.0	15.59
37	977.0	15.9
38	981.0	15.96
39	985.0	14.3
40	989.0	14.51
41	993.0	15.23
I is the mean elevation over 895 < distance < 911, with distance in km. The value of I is 12.7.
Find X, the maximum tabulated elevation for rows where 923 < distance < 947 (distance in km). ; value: 17.64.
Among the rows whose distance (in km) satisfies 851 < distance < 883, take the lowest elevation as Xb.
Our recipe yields 10.06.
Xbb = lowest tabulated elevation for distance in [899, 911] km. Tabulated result 12.35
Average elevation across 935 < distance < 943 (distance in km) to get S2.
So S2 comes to 14.8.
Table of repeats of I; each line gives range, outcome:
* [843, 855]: 9.97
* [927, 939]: 13.8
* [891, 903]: 12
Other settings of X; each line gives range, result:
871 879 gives 10.74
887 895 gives 11.52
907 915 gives 13.33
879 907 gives 13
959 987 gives 17.2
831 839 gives 10.34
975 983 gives 15.96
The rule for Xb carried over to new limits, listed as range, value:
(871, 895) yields 10.72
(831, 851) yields 9.688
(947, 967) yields 15.97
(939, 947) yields 15.45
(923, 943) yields 13.24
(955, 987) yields 14.3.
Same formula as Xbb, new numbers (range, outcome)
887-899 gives 11.42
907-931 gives 12.61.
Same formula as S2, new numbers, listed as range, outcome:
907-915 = 13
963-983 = 15.8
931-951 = 15.9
